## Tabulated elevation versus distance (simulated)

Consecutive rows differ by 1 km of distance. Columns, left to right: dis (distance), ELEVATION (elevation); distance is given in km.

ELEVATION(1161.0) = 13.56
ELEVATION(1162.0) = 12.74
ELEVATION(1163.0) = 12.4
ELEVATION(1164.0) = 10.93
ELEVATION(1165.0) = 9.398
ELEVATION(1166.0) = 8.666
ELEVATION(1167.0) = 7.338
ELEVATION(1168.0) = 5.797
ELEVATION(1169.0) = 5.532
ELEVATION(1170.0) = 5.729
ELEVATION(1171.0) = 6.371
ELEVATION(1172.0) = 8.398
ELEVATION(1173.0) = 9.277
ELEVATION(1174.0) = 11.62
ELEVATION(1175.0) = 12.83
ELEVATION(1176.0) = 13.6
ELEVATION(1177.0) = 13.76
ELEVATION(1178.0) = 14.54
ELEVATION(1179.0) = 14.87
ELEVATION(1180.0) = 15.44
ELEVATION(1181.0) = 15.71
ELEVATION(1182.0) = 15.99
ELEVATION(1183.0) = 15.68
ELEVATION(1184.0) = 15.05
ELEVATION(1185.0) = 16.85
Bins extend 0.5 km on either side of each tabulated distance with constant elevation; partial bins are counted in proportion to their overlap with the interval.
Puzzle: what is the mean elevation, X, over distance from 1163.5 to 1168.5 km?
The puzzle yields 8.43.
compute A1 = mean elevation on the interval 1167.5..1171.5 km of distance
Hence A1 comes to 5.86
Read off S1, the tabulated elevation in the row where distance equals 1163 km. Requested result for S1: 12.4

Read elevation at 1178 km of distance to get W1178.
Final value 14.54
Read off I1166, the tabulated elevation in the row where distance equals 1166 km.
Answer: 8.666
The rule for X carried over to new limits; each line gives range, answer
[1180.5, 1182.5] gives 15.9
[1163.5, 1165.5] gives 10.2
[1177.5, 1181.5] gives 15.1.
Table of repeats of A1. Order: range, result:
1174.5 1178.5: 13.7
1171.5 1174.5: 9.76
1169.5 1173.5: 7.44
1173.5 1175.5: 12.2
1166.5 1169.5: 6.22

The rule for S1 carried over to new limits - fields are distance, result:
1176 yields 13.6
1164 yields 10.93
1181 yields 15.71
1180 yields 15.44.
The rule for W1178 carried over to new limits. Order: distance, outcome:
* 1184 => 15.05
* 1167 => 7.338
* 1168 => 5.797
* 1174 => 11.62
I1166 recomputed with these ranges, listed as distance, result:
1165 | 9.398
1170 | 5.729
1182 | 15.99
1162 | 12.74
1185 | 16.85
